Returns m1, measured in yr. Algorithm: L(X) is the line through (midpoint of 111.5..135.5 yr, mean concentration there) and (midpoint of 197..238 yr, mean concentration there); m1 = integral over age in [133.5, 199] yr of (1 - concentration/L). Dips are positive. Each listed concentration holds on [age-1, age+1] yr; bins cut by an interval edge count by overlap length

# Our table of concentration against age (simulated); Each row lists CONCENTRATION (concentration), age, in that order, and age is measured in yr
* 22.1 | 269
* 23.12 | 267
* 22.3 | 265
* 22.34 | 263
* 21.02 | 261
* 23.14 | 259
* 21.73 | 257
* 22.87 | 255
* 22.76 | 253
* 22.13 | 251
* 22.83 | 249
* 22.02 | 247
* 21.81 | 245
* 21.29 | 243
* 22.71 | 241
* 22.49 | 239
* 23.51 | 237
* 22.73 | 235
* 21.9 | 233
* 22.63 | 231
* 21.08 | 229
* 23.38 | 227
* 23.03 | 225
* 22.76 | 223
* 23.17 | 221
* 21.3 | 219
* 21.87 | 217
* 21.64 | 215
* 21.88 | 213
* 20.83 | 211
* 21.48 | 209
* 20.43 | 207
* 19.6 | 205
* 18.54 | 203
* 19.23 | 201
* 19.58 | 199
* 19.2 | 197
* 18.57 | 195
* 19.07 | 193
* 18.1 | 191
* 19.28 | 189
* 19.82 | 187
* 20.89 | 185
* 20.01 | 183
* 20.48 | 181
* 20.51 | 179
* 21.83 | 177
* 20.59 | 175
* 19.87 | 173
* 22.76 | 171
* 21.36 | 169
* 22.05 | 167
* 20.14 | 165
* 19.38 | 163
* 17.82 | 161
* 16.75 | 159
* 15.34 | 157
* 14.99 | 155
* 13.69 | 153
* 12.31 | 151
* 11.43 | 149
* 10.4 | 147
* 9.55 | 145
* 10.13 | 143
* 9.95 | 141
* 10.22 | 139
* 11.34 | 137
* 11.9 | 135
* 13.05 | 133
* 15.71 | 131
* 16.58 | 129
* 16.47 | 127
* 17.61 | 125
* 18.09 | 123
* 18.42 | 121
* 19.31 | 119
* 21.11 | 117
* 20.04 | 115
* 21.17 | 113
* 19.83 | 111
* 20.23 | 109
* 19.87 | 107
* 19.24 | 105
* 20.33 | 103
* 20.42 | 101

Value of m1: 8.81 yr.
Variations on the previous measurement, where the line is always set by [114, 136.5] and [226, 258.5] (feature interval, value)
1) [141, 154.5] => 5.1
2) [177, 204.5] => 0.6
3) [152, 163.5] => 1.4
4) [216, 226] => -0.5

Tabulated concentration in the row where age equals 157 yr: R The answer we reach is 15.34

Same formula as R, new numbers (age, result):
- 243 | 21.29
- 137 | 11.34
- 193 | 19.07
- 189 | 19.28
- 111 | 19.83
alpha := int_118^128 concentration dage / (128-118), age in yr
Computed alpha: 18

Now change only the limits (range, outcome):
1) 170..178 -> 21.3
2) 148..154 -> 12.5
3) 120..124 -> 18.3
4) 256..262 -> 22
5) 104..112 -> 19.8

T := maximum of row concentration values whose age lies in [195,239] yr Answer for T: 23.51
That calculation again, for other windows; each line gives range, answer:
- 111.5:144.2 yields 21.17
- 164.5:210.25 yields 22.76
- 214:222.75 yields 23.17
